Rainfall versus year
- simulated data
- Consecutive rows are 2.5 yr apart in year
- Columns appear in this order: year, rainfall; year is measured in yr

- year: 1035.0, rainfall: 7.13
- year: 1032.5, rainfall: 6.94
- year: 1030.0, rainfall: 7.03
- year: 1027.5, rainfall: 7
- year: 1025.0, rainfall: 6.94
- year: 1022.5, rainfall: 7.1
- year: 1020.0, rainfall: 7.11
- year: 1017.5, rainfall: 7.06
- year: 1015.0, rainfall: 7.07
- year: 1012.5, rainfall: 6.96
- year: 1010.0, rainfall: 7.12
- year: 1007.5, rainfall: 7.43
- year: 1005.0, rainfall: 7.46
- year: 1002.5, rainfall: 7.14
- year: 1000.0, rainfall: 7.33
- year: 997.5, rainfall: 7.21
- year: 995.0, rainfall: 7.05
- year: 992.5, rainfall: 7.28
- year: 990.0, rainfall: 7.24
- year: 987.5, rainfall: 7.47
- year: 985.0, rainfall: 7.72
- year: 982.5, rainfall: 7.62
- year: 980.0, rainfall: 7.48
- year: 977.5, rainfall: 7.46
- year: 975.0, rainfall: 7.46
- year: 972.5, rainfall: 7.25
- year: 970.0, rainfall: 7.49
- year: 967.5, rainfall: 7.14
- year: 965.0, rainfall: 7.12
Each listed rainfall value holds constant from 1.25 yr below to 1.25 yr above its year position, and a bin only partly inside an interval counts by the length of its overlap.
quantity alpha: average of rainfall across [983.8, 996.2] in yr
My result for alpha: 7.35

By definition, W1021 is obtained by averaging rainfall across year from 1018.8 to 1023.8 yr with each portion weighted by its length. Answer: 7.1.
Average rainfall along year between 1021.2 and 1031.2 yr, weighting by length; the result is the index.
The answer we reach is 7.02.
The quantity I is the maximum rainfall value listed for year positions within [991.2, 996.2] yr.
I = 7.28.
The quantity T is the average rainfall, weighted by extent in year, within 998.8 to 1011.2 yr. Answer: 7.3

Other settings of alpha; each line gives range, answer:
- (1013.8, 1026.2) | 7.06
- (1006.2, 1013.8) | 7.17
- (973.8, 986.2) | 7.55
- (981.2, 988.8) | 7.6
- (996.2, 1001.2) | 7.27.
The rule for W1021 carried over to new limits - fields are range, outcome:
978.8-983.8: 7.55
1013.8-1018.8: 7.07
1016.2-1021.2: 7.08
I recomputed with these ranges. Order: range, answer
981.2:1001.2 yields 7.72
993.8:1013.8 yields 7.46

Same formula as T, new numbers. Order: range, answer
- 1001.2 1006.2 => 7.3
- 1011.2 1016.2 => 7.02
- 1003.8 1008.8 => 7.44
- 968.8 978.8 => 7.41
